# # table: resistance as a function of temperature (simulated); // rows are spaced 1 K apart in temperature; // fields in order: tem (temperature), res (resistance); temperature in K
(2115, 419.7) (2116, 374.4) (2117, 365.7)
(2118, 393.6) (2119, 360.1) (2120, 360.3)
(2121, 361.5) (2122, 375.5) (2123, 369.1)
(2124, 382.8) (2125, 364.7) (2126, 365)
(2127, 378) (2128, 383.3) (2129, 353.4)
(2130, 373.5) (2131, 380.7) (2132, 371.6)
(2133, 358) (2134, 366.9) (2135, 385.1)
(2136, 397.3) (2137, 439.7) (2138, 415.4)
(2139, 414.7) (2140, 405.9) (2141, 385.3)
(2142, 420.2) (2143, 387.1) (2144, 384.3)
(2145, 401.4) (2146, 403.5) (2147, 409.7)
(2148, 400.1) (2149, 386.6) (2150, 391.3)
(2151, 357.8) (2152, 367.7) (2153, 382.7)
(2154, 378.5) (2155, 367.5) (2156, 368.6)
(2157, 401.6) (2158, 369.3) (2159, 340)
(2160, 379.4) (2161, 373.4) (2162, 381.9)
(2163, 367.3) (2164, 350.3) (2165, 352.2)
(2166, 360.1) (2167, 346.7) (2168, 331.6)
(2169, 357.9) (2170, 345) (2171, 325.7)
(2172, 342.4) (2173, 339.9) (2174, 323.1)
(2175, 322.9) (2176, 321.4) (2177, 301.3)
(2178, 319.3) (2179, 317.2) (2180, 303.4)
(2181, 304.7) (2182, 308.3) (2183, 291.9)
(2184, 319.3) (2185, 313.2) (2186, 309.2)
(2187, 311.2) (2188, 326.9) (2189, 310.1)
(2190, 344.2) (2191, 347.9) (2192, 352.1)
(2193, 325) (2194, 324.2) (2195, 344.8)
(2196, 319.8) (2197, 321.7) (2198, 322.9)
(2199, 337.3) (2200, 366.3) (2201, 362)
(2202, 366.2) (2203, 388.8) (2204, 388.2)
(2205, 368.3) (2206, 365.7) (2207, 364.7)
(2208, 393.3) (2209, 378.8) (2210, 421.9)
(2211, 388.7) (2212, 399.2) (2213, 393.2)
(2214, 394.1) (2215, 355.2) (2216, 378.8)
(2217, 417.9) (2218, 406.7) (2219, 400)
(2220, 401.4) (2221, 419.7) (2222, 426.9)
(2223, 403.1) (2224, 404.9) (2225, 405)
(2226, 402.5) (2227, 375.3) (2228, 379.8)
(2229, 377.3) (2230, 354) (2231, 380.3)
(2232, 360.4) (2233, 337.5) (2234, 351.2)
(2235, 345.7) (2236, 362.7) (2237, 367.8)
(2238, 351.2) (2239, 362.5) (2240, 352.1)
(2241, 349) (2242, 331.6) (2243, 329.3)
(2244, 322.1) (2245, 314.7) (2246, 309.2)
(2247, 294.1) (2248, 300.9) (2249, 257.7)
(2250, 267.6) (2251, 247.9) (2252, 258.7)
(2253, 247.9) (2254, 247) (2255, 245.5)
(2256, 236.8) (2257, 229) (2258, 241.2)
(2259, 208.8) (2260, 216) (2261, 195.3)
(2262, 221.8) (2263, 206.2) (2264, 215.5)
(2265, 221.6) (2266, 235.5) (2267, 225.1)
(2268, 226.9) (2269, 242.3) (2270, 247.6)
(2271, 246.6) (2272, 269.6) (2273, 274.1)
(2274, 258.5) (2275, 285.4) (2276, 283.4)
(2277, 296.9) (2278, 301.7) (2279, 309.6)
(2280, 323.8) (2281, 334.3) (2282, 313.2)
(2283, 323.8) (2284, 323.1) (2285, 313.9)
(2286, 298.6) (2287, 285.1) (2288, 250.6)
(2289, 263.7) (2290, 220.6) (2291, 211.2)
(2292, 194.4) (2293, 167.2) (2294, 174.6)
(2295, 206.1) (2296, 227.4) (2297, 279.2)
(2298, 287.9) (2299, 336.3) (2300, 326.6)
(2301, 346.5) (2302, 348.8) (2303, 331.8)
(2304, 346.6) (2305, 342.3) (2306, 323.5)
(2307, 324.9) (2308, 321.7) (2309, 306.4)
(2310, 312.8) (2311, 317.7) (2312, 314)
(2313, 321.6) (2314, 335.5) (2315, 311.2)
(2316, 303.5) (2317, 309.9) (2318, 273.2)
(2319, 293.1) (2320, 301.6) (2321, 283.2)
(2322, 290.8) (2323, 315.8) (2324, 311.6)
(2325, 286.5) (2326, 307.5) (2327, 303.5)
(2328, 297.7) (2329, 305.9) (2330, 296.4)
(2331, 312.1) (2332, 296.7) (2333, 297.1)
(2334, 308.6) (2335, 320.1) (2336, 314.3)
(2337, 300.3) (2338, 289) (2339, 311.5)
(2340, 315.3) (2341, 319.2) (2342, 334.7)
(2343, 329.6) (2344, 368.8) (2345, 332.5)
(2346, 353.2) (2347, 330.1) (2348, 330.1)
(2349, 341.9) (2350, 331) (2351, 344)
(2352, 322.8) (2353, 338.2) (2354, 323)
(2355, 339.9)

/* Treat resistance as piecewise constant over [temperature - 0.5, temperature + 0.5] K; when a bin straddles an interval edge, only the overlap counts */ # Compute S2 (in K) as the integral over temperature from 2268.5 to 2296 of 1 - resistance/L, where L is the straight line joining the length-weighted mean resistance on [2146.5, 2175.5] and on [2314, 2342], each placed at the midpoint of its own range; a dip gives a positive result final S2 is 4.6 K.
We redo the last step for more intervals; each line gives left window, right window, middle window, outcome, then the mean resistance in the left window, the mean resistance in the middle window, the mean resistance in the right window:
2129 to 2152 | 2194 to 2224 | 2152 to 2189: 4.4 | 391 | 340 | 379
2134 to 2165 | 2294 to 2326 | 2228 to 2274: 7.0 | 386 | 285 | 306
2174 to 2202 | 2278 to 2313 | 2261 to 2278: 3.0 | 325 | 247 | 292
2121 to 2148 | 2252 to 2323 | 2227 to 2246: -2.3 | 387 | 351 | 275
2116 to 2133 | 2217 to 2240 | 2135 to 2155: -1.2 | 371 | 395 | 381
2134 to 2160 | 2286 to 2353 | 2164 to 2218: 3.0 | 390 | 347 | 302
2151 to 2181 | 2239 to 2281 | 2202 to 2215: -3.0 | 349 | 385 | 268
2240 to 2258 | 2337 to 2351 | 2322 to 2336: 0.8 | 283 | 304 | 329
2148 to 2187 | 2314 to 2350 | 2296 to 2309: -0.2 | 346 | 322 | 312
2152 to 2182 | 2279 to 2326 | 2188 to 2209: -1.0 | 347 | 351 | 295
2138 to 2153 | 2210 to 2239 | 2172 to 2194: 3.9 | 394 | 320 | 384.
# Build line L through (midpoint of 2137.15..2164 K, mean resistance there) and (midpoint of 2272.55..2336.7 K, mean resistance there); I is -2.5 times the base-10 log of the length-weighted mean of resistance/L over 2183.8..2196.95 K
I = 0.113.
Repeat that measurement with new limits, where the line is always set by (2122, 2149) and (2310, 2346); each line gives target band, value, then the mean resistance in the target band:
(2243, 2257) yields 0.24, 274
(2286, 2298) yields 0.37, 231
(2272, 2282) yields 0.12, 296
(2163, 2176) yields 0.10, 342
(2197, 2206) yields 0.00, 360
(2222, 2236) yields -0.08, 377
